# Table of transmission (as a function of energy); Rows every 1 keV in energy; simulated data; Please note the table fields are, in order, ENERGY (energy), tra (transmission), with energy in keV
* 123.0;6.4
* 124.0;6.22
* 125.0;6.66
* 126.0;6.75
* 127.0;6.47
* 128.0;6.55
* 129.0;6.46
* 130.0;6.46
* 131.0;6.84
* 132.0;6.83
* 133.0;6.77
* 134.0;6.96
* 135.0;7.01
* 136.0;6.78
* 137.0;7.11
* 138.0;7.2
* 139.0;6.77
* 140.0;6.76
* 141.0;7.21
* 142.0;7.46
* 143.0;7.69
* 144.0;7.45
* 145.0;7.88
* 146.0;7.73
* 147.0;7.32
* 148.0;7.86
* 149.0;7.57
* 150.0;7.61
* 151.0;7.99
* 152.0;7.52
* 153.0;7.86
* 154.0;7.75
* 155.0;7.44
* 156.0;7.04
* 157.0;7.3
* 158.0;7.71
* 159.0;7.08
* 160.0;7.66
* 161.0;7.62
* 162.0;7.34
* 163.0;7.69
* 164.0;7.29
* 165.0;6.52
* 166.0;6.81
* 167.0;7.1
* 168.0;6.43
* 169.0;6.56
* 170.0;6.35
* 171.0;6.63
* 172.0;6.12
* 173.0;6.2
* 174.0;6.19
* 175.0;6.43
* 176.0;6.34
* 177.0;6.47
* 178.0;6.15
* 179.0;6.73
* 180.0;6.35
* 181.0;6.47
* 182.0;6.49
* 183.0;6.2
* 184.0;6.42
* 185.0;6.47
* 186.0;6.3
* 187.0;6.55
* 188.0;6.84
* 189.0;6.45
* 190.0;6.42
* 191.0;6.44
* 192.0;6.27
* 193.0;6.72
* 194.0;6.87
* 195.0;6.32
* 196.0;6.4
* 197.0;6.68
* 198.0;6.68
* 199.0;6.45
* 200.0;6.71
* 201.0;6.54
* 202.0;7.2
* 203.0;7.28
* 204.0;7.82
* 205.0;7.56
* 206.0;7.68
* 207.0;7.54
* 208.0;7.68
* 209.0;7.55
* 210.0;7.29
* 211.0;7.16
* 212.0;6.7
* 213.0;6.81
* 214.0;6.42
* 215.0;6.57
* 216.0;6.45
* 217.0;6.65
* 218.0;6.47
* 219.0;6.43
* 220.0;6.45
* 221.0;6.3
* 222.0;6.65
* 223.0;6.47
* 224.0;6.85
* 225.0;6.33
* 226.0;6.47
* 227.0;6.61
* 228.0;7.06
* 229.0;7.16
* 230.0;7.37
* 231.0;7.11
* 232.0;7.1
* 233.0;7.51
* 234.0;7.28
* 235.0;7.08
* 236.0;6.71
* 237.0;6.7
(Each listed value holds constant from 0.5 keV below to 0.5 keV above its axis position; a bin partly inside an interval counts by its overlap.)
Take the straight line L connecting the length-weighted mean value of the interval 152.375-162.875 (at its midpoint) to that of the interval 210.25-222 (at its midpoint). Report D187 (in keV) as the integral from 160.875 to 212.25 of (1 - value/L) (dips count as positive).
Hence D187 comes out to 2.1 keV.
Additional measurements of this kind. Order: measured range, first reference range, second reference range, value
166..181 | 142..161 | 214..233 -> 1.8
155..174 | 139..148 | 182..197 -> 0.1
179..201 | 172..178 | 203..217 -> 0.5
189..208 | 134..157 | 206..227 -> 0.2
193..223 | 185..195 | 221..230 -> -1.1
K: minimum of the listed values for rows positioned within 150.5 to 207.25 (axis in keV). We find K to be 6.12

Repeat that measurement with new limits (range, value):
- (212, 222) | 6.3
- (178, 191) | 6.15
